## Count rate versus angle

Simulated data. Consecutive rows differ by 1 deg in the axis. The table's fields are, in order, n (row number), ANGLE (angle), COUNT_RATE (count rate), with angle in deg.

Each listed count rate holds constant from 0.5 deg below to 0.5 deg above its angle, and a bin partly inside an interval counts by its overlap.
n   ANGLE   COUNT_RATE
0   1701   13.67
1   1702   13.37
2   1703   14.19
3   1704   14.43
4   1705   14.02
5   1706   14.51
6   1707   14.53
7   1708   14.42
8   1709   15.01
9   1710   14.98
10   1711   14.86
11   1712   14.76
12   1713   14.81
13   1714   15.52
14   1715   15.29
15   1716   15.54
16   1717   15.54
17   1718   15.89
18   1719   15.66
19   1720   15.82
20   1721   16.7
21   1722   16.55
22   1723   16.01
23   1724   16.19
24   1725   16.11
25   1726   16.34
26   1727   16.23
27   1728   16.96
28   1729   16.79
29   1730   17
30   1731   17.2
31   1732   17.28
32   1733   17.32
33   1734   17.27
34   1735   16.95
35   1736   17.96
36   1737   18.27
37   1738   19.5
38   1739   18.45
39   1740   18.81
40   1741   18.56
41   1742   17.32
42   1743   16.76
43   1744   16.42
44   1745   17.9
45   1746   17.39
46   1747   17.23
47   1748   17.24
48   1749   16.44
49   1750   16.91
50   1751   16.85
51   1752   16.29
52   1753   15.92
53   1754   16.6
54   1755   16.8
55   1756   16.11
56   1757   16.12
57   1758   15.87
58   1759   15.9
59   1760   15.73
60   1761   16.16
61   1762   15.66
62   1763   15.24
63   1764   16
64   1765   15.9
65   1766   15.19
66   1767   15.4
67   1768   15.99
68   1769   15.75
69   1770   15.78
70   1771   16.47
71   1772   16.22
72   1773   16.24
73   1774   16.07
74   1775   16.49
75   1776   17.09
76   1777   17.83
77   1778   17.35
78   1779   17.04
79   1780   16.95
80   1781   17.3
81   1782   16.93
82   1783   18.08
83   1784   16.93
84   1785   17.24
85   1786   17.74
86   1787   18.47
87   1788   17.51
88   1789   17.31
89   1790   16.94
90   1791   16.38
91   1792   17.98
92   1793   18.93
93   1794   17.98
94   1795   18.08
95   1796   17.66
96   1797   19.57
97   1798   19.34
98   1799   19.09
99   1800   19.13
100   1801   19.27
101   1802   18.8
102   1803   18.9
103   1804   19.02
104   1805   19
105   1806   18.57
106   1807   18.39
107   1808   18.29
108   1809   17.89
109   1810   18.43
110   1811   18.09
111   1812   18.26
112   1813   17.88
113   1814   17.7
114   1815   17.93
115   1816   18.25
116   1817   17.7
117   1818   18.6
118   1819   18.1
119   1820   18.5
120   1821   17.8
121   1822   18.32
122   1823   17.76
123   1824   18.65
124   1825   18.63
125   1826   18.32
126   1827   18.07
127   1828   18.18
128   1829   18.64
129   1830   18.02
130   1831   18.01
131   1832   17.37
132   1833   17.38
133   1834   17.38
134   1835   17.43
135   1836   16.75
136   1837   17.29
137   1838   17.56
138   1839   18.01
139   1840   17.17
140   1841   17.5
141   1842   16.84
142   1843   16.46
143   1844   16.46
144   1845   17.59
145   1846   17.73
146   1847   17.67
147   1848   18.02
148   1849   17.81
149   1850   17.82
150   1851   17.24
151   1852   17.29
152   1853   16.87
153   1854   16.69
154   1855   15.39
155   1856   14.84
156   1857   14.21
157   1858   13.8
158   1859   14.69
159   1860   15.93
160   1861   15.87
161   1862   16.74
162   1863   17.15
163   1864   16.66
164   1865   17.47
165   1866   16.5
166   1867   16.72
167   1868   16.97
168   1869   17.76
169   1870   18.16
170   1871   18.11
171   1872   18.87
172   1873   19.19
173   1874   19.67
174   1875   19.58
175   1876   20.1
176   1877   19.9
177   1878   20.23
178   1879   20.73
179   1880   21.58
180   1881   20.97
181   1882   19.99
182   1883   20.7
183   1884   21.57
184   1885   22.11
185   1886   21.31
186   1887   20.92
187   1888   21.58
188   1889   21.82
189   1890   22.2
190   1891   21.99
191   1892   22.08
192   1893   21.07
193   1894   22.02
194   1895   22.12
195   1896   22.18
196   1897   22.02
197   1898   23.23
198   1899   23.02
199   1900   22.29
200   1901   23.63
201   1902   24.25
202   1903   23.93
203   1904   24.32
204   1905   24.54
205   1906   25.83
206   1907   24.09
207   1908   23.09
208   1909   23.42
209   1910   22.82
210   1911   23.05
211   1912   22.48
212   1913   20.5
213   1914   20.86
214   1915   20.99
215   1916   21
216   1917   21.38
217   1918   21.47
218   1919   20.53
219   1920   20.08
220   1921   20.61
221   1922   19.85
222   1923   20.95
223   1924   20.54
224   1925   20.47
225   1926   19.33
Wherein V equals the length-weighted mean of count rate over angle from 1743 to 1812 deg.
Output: 17.2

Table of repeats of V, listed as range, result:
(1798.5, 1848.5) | 18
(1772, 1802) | 17.7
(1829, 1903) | 18.9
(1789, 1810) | 18.4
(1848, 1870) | 16.5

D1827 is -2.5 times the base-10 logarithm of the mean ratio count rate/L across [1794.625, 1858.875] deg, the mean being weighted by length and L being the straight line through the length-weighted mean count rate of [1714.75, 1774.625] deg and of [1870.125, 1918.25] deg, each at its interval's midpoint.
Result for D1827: 0.094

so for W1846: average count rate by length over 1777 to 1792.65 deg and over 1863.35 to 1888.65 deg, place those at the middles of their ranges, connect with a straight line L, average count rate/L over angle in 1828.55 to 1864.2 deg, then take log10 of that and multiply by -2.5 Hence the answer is 0.115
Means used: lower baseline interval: 17.4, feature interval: 16.9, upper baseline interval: 19.5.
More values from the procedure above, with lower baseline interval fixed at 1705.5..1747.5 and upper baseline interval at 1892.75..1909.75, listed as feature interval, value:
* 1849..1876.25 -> 0.27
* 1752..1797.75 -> 0.10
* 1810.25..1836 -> 0.13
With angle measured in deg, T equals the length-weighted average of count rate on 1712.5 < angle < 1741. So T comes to 16.7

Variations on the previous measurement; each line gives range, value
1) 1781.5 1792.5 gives 17.4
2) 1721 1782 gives 16.7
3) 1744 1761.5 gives 16.6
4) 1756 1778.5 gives 16.1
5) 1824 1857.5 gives 17.3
